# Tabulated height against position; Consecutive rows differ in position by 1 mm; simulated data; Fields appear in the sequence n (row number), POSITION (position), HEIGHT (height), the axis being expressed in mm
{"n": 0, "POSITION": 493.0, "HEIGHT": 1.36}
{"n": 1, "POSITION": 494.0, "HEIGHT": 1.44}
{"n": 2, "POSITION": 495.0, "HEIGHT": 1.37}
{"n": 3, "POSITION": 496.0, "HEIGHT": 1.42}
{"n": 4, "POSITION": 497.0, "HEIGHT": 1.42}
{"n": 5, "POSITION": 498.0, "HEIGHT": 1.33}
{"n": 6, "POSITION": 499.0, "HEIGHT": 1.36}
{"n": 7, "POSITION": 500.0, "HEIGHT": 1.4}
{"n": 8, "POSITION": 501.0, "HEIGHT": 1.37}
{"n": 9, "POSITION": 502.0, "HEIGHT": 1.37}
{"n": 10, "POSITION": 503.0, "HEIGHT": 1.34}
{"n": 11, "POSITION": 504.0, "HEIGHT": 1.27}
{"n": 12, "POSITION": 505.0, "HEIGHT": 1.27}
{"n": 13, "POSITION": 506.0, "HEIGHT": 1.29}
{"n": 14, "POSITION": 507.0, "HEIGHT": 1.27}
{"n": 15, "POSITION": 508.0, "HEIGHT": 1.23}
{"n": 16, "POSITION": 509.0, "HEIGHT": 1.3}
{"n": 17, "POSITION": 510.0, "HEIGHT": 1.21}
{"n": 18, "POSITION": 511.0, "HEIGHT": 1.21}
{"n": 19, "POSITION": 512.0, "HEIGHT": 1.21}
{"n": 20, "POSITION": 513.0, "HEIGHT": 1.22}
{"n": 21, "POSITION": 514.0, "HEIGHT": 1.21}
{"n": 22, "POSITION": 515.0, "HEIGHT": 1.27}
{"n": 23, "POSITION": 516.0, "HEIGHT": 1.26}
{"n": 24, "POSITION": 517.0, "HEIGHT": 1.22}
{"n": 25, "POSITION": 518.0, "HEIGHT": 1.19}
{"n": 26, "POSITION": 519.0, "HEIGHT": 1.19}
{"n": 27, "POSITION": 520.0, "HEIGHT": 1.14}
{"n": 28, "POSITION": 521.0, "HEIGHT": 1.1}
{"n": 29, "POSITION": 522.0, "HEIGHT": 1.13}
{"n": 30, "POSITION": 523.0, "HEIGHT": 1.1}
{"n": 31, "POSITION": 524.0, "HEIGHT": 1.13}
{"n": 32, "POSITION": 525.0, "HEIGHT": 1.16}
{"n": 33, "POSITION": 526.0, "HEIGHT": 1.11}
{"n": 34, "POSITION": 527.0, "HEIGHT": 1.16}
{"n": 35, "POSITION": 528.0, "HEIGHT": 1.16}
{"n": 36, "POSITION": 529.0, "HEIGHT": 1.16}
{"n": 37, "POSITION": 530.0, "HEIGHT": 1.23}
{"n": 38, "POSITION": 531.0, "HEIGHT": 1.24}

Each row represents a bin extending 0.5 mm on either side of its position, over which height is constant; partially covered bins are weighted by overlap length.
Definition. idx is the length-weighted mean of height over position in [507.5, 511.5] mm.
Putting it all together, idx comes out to 1.24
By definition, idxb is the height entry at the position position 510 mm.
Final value 1.21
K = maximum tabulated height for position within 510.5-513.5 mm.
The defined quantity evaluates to 1.22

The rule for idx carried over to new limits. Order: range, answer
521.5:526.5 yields 1.13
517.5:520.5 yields 1.17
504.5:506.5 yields 1.28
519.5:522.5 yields 1.12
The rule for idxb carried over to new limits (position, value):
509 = 1.3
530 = 1.23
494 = 1.44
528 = 1.16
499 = 1.36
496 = 1.42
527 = 1.16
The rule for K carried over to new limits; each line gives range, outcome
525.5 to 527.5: 1.16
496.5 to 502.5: 1.42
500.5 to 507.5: 1.37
